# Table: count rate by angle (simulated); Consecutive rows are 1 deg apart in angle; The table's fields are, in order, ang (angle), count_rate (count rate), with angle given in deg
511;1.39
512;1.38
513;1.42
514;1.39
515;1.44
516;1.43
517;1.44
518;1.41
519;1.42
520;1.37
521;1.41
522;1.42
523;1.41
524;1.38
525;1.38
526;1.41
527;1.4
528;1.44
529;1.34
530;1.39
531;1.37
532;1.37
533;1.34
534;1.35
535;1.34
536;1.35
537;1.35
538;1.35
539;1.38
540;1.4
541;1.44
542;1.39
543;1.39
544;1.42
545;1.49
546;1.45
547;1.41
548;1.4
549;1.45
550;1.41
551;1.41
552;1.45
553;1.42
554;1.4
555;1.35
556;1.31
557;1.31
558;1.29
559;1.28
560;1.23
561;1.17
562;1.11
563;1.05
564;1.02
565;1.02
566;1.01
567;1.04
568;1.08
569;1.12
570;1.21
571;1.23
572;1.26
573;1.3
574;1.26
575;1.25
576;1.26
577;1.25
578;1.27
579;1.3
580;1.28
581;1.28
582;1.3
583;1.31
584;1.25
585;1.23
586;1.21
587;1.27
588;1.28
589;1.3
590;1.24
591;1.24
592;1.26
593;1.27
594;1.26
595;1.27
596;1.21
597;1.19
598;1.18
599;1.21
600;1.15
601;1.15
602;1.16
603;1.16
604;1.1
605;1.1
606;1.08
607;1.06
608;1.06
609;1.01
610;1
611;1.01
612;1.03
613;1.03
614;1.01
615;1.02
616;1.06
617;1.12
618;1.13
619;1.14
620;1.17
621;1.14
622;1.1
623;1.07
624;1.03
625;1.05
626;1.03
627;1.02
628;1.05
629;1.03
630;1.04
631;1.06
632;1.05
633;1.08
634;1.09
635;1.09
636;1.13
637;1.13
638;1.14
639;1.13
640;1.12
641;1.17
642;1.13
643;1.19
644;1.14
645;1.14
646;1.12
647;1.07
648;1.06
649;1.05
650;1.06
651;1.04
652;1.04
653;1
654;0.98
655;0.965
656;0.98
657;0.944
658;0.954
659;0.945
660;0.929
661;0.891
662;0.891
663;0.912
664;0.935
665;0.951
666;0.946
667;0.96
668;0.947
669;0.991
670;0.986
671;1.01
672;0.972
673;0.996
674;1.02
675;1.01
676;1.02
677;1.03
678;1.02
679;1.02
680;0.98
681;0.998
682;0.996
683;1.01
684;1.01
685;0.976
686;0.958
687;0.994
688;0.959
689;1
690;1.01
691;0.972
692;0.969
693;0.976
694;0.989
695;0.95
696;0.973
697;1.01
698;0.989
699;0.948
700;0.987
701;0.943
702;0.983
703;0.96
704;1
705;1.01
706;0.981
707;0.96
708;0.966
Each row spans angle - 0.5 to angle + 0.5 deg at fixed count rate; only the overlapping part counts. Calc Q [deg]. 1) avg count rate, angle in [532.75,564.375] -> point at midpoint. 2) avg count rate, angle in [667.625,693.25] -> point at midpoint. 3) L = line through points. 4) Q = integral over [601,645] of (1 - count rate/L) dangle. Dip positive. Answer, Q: 2.22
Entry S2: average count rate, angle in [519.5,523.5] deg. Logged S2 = 1.4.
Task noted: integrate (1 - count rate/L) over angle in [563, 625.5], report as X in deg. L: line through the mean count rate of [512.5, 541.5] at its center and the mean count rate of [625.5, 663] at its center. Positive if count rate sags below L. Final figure 1.7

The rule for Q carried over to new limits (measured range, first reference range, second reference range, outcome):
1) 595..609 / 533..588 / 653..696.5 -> 0.43 deg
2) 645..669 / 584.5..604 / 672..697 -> 1.76 deg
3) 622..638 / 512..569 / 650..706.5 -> 0.56 deg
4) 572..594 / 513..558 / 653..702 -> -0.23 deg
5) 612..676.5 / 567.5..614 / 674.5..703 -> 2.41 deg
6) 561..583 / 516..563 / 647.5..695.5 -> 1.48 deg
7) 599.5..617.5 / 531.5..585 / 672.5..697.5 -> 1.56 deg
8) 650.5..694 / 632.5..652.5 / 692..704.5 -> 2.36 deg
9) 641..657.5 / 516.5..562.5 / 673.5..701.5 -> 0.45 deg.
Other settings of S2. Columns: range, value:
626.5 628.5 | 1.04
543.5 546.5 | 1.45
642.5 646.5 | 1.15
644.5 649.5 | 1.09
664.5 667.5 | 0.952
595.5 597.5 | 1.2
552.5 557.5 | 1.36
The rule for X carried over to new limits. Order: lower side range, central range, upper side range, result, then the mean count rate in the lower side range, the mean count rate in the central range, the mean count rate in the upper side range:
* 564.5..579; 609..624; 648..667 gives 0.0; 1.19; 1.07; 0.97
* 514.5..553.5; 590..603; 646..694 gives 0.0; 1.4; 1.21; 0.987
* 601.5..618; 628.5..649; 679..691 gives -1.3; 1.07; 1.1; 0.991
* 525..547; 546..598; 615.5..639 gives 0.5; 1.39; 1.26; 1.09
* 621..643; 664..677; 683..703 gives 0.4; 1.09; 0.984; 0.979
